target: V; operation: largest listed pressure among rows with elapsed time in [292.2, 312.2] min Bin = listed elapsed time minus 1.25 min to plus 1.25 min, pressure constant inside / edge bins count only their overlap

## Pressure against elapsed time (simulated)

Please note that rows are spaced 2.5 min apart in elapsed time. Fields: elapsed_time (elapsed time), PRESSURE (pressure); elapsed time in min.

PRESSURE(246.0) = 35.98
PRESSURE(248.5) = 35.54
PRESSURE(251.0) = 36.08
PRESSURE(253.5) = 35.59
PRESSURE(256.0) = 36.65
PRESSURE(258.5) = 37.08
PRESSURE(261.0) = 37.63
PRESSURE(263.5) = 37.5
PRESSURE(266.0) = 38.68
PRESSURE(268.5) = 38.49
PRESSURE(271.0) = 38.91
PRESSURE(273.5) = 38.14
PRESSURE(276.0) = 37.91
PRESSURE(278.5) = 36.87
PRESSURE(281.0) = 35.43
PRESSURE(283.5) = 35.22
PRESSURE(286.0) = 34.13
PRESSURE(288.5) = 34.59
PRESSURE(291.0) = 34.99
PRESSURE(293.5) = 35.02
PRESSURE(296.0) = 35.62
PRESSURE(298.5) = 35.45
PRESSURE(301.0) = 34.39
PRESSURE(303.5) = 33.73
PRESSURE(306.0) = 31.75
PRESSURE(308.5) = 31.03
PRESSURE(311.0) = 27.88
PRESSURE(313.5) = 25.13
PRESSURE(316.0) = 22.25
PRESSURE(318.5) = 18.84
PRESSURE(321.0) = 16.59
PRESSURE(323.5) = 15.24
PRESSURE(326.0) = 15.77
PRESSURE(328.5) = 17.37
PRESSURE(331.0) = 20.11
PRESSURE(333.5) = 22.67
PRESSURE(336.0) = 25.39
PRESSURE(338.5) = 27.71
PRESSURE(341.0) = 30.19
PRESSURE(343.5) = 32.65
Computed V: 35.62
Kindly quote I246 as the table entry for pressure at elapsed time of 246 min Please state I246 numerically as 35.98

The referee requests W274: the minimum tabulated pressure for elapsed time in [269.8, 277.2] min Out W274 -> 37.91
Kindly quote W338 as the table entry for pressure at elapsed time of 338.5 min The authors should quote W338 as 27.71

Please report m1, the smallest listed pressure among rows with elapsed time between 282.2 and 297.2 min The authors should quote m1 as 34.13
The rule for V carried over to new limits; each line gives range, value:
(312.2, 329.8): 25.13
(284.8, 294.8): 35.02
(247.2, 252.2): 36.08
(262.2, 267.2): 38.68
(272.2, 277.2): 38.14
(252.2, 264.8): 37.63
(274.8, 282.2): 37.91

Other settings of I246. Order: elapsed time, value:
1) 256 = 36.65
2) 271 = 38.91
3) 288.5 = 34.59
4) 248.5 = 35.54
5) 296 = 35.62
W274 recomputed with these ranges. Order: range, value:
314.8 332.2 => 15.24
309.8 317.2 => 22.25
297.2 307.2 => 31.75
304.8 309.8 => 31.03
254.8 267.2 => 36.65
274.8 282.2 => 35.43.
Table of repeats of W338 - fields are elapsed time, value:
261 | 37.63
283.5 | 35.22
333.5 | 22.67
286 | 34.13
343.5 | 32.65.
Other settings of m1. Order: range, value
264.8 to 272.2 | 38.49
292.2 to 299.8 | 35.02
